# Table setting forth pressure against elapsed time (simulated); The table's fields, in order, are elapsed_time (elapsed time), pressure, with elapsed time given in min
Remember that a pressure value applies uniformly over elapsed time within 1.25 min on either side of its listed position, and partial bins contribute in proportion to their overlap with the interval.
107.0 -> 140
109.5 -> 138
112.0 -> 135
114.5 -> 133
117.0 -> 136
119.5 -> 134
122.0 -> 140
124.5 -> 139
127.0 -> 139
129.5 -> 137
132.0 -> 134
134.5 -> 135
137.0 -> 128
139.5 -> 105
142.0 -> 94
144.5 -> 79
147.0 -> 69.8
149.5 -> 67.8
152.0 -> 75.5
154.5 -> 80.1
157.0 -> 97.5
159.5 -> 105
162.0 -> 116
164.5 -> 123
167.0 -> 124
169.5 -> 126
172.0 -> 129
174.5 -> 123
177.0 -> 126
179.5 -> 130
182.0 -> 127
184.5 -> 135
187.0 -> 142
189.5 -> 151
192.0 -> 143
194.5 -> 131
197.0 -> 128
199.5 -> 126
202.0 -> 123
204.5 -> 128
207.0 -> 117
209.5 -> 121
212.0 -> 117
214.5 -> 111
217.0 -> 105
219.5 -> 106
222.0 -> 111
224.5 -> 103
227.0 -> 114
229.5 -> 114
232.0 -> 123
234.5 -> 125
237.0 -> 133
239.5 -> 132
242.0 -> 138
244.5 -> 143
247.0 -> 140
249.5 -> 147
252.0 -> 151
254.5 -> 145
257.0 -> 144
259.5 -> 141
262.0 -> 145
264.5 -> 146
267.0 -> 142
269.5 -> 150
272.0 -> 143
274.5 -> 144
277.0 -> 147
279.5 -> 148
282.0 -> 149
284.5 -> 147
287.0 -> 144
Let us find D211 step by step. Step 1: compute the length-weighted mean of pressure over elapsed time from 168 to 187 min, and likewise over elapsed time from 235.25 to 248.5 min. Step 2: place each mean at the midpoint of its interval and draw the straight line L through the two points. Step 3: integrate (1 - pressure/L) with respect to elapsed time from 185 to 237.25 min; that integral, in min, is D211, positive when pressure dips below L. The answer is 4.11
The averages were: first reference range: 129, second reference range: 137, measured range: 122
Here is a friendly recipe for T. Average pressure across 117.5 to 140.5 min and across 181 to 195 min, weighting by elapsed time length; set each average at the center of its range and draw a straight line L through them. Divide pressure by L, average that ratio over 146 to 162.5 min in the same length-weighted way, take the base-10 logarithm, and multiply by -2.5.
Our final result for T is 0.49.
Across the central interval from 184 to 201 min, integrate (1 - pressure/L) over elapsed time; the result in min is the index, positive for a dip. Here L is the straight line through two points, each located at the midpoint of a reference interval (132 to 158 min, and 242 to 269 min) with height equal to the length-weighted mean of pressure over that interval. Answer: -2.98 min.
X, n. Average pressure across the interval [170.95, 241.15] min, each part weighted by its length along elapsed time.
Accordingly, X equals 124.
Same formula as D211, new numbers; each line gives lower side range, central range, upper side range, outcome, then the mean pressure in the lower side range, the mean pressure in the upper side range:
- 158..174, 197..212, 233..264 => 0.8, 120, 140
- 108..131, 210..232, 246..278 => 4.8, 137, 145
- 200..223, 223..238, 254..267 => 1.0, 116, 144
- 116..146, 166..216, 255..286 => 2.1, 124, 145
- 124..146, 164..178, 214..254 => -0.4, 120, 125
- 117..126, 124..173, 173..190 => 9.3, 137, 133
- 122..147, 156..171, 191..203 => 1.0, 119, 130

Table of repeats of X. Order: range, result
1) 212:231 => 110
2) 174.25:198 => 134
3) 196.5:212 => 123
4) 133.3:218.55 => 116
